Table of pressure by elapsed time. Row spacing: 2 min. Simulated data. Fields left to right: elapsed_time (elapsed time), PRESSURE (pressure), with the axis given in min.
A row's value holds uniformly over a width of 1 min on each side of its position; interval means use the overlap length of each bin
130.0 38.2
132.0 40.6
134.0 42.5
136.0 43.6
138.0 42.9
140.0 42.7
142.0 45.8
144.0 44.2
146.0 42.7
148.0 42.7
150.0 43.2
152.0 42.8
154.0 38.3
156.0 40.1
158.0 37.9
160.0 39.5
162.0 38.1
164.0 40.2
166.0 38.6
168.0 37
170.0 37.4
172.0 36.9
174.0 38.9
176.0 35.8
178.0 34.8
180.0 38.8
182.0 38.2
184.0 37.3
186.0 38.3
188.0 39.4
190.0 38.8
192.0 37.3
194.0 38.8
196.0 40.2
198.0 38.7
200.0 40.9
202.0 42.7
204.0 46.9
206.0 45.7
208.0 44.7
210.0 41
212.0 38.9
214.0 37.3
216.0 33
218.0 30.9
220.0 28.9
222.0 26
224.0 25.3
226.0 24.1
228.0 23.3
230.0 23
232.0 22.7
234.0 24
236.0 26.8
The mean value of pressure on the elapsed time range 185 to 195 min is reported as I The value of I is 38.5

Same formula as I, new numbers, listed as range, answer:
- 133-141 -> 42.9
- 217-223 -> 28.6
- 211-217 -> 36.4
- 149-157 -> 41.1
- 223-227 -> 24.7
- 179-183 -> 38.5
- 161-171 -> 38.3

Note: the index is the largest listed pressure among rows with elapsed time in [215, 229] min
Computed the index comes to 33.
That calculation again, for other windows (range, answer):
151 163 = 42.8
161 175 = 40.2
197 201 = 40.9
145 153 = 43.2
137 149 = 45.8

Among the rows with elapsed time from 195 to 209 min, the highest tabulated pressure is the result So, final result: 46.9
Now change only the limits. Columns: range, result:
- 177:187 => 38.8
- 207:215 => 44.7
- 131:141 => 43.6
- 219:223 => 28.9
